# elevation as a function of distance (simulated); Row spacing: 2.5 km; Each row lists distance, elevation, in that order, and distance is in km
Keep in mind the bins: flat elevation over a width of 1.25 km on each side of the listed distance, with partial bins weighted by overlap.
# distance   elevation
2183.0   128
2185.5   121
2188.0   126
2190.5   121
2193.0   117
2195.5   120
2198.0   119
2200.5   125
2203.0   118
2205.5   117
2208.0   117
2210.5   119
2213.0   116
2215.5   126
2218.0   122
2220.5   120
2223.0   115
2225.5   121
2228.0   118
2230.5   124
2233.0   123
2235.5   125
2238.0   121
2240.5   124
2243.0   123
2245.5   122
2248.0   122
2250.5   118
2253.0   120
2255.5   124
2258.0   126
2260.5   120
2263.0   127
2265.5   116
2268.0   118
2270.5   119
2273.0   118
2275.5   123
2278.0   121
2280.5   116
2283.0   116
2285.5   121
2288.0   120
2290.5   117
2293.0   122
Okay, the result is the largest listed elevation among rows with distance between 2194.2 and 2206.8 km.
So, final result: 125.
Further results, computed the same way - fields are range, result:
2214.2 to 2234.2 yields 126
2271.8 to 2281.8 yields 123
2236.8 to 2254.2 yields 124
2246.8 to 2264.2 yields 127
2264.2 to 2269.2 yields 118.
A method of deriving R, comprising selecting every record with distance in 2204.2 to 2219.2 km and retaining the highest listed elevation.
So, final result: 126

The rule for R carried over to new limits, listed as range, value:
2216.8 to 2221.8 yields 122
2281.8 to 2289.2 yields 121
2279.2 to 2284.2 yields 116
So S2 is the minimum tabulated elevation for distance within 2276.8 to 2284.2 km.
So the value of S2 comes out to 116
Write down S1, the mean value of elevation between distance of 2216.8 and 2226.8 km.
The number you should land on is 119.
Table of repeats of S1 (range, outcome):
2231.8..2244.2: 123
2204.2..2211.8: 118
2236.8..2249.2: 122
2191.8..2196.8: 119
